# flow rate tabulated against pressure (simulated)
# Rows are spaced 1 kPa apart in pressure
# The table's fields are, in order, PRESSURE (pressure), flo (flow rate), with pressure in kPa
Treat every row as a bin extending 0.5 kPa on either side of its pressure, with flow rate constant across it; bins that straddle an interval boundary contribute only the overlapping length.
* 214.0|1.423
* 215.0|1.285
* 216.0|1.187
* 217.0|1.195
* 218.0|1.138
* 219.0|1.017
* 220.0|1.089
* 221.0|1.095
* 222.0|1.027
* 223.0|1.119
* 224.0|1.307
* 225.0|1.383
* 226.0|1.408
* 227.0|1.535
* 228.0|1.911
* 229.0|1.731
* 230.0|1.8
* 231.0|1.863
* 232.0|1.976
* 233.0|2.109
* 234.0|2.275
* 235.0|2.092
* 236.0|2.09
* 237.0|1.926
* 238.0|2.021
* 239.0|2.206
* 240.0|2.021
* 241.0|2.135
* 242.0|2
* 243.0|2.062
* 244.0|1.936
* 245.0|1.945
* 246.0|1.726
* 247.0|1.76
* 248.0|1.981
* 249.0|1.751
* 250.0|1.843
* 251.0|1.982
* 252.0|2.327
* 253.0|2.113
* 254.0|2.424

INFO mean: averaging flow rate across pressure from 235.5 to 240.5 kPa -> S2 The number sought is 2.05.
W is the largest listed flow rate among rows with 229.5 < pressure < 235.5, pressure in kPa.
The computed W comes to 2.275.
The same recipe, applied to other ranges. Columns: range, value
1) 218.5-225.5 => 1.383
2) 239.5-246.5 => 2.135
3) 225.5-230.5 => 1.911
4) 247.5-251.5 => 1.982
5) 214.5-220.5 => 1.285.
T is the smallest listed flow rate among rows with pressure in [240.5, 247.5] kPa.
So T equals 1.726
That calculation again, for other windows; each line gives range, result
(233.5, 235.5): 2.092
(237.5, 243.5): 2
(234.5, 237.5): 1.926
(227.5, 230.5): 1.731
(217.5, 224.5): 1.017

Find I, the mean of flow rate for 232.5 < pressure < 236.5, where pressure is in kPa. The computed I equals 2.14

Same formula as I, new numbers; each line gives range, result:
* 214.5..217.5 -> 1.22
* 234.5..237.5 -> 2.04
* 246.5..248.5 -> 1.87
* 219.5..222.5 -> 1.07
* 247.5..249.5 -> 1.87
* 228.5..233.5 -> 1.9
